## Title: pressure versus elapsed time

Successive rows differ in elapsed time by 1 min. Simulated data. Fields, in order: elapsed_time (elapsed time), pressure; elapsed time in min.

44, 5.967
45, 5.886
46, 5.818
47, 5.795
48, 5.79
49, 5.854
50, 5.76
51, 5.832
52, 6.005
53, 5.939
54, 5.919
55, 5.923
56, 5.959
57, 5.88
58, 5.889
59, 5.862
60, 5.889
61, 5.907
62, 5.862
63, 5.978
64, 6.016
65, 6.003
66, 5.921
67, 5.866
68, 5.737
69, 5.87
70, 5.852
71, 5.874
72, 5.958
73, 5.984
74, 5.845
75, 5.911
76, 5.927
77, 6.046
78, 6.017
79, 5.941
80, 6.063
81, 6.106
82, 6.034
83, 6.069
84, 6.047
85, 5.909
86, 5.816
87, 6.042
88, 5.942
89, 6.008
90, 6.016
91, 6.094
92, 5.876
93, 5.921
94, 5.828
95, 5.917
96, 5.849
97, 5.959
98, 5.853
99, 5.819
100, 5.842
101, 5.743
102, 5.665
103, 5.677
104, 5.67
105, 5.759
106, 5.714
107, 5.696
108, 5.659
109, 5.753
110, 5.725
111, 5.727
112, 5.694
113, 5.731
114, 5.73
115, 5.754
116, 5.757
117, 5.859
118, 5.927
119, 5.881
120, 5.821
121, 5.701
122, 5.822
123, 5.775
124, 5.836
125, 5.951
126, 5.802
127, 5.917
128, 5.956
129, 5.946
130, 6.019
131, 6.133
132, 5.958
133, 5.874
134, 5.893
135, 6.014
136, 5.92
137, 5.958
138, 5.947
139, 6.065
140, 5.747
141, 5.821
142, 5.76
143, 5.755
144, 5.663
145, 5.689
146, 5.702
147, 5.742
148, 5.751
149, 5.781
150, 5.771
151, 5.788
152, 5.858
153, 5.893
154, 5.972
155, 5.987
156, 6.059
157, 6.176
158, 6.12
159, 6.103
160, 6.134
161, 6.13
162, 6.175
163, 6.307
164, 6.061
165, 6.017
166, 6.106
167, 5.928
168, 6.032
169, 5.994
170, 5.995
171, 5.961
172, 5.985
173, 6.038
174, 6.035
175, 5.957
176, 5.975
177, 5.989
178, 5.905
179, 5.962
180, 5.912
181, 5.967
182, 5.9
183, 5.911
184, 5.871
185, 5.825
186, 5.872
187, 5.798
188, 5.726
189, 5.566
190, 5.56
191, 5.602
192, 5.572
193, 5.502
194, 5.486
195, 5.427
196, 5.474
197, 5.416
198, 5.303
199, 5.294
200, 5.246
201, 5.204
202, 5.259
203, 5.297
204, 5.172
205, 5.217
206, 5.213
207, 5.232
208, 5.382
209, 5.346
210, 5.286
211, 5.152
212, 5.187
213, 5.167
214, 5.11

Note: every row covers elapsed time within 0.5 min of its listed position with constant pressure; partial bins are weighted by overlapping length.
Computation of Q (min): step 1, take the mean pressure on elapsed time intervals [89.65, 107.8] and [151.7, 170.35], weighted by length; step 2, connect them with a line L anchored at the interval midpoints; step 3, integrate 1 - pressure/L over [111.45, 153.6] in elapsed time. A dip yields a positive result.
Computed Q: 0.76 min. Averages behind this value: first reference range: 5.82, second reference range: 6.06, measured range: 5.84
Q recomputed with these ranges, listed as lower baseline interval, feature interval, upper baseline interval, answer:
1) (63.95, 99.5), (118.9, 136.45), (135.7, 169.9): 0.11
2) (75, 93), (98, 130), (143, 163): 0.94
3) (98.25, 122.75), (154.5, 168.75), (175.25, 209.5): -1.14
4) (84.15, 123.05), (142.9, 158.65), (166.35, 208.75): -0.35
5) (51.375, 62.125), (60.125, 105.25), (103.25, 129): -0.42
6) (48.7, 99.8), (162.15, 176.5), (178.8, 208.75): -1.07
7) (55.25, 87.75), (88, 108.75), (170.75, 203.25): 0.18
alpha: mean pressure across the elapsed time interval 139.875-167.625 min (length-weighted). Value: 5.93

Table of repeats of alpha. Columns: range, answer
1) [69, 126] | 5.86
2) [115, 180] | 5.93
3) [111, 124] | 5.79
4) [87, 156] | 5.84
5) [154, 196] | 5.91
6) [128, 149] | 5.87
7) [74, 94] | 5.98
